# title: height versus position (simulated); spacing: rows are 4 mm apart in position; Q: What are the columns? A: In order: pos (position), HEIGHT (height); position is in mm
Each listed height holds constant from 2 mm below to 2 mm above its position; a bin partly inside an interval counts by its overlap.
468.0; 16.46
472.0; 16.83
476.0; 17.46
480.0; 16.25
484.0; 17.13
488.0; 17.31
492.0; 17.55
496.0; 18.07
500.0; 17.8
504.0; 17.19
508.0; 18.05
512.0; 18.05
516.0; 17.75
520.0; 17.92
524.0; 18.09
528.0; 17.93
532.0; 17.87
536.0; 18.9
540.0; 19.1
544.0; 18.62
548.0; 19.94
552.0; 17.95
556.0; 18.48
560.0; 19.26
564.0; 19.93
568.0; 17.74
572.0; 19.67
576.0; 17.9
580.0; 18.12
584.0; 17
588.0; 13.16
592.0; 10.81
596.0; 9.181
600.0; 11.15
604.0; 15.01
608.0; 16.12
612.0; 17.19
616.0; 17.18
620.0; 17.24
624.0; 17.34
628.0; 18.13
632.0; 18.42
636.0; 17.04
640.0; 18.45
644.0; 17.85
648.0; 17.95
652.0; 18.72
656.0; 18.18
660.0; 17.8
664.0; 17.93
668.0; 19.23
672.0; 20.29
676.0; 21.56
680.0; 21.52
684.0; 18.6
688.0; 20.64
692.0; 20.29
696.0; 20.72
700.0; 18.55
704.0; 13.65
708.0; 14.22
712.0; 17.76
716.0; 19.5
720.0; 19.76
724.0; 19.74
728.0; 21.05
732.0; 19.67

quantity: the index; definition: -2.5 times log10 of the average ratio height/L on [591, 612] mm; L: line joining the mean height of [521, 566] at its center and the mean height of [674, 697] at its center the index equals 0.44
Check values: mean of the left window 18.7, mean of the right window 20.5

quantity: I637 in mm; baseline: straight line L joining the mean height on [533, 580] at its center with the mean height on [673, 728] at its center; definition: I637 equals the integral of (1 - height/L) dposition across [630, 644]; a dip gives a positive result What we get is 0.7 mm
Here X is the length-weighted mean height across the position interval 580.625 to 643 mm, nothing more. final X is 15.7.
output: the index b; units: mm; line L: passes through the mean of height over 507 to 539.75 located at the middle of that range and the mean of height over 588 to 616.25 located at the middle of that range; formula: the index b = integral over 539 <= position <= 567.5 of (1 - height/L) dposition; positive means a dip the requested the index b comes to -4.5 mm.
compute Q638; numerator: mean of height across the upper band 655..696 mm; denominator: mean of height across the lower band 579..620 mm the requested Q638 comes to 1.4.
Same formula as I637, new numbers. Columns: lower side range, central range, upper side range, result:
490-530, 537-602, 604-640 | 2.84 mm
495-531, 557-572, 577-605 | -3.98 mm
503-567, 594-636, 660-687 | 7.54 mm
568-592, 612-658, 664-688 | 1.96 mm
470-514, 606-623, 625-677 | 1.21 mm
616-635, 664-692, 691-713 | -4.25 mm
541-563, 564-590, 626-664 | 1.69 mm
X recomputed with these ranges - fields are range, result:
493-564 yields 18.3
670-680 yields 21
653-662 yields 18.1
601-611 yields 15.3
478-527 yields 17.6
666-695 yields 20.3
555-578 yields 18.8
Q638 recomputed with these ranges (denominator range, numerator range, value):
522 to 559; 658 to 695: 1.07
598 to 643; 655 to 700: 1.18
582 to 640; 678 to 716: 1.20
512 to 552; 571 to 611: 0.80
